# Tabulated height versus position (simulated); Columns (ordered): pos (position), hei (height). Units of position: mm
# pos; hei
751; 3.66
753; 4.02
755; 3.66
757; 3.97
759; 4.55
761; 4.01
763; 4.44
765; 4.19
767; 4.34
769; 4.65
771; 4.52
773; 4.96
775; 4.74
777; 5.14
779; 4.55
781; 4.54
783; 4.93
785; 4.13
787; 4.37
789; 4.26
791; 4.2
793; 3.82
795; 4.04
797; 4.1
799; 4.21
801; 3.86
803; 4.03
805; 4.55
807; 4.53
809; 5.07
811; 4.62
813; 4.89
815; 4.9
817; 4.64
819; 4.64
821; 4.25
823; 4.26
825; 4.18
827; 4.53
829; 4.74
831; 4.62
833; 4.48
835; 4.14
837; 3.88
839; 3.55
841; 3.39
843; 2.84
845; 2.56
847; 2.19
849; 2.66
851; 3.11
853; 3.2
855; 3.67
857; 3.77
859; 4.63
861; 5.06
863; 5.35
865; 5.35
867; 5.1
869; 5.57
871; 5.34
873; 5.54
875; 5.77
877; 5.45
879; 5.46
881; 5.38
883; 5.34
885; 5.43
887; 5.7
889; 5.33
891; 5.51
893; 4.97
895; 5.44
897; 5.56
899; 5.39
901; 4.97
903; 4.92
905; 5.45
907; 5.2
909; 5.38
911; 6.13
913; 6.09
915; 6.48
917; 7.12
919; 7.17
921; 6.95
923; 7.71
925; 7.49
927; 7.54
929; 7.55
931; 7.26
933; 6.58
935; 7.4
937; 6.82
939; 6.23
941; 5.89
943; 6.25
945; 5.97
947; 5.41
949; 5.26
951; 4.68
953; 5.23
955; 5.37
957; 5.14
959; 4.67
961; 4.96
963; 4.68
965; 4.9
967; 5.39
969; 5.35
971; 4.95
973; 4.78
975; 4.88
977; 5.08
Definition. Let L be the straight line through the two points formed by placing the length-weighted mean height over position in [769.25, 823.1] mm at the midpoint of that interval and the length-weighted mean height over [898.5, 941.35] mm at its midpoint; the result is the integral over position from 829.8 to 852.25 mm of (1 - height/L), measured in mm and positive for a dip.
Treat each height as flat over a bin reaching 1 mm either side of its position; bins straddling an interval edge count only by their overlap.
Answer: 7.65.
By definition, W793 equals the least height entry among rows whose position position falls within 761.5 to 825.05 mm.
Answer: 3.82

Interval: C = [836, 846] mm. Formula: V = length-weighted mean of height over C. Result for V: 3.24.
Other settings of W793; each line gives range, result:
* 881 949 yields 4.92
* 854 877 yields 3.67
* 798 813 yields 3.86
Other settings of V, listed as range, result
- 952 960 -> 5.1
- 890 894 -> 5.24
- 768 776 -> 4.72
